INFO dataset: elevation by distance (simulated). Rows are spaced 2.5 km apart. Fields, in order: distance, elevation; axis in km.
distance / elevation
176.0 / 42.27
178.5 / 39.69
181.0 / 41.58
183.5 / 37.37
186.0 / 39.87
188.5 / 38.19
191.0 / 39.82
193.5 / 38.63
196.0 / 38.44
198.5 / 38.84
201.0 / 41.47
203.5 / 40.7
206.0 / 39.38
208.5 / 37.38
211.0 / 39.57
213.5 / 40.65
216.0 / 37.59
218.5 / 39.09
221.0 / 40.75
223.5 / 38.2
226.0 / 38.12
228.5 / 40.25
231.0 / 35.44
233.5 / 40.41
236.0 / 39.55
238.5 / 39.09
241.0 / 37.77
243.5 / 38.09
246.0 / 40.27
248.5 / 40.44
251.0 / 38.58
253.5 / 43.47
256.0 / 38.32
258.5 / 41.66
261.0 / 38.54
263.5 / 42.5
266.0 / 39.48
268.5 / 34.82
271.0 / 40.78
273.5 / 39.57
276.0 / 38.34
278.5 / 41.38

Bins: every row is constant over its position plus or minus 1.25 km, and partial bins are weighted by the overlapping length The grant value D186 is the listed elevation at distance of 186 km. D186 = 39.87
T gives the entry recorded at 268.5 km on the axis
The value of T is 34.82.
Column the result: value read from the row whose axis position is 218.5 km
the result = 39.09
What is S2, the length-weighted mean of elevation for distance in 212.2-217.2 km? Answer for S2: 39.1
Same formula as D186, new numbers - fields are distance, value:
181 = 41.58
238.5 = 39.09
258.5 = 41.66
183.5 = 37.37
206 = 39.38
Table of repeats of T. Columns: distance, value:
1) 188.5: 38.19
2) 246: 40.27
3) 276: 38.34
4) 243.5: 38.09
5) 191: 39.82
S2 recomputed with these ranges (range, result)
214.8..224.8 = 38.9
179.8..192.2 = 39.4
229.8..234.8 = 38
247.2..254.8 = 40.8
